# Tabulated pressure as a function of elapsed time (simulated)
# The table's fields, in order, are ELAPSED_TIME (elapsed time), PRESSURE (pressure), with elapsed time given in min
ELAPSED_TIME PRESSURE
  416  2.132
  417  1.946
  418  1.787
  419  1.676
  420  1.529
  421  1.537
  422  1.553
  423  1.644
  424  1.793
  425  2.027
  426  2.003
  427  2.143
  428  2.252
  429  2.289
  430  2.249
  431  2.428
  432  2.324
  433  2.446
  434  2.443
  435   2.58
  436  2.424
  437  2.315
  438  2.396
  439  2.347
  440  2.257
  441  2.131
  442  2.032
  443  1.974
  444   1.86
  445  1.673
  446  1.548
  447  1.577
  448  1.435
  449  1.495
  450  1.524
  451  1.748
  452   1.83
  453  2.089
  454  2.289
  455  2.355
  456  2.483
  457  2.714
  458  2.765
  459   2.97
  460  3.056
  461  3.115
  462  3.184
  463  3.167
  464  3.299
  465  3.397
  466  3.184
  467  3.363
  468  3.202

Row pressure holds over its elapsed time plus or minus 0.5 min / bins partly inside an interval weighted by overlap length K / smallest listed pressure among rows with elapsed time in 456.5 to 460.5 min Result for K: 2.714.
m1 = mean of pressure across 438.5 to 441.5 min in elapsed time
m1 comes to 2.24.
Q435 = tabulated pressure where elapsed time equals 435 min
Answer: 2.58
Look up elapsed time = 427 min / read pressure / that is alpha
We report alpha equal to 2.143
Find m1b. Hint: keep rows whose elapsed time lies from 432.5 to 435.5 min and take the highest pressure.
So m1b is 2.58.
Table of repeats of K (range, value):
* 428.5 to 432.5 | 2.249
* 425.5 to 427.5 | 2.003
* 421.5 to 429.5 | 1.553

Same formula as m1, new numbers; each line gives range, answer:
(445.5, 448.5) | 1.52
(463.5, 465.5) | 3.35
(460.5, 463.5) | 3.16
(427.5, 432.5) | 2.31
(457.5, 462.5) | 3.02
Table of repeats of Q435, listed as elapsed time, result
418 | 1.787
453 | 2.089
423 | 1.644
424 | 1.793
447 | 1.577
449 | 1.495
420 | 1.529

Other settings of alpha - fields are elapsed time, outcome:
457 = 2.714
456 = 2.483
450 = 1.524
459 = 2.97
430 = 2.249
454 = 2.289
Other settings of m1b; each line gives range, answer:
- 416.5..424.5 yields 1.946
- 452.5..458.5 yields 2.765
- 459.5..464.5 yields 3.299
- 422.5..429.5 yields 2.289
